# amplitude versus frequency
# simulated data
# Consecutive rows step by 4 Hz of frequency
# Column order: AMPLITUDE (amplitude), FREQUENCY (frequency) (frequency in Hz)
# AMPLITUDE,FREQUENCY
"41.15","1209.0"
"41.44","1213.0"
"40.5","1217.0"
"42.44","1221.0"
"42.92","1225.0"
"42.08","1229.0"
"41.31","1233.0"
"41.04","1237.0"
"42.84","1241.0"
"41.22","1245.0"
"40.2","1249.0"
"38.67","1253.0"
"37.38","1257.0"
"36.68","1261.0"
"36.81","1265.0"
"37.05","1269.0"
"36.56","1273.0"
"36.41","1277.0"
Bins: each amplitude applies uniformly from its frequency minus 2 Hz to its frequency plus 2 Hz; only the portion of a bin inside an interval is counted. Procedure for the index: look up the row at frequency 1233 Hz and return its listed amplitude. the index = 41.31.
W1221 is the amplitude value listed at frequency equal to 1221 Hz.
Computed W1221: 42.44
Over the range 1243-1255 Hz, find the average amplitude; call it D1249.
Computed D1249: 40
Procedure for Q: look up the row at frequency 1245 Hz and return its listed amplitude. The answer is 41.22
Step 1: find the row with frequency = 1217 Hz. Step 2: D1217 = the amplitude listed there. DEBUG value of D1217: 40.5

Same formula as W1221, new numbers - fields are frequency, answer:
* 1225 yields 42.92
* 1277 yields 36.41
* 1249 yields 40.2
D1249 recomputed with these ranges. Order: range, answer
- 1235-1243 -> 41.9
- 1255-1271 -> 37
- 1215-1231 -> 42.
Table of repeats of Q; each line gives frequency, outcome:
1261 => 36.68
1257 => 37.38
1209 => 41.15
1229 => 42.08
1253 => 38.67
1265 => 36.81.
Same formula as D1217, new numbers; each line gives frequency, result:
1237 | 41.04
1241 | 42.84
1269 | 37.05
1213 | 41.44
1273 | 36.56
